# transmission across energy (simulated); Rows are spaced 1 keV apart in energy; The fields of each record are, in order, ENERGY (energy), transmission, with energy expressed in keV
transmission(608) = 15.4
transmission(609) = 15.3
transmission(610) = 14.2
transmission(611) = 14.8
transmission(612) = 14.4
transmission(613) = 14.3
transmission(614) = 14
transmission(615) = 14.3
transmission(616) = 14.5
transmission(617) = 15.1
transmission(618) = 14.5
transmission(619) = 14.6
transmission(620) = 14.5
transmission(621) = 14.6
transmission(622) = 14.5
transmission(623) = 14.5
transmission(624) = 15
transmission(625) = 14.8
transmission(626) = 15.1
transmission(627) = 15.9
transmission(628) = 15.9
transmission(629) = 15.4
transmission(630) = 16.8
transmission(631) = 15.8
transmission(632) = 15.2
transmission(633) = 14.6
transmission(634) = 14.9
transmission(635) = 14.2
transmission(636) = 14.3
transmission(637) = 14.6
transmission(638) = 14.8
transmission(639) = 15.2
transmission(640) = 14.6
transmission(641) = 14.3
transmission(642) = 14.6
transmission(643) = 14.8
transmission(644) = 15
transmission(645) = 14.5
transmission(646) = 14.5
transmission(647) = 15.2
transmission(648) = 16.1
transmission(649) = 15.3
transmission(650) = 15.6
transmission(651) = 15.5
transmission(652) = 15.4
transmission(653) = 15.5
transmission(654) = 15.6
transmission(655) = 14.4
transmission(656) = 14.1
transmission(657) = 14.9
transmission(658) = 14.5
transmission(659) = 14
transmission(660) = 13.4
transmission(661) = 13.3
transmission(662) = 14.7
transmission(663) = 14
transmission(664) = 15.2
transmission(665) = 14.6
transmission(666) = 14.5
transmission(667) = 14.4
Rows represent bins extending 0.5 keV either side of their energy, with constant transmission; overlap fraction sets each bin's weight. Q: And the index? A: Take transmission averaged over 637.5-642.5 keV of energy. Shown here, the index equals 14.7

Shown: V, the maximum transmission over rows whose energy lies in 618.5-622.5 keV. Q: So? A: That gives 14.6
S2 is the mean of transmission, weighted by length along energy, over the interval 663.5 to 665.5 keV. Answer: 14.9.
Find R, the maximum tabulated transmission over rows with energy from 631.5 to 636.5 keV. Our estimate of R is 15.2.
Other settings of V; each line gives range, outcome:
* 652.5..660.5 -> 15.6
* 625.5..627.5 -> 15.9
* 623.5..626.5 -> 15.1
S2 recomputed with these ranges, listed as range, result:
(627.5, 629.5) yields 15.7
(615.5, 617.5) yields 14.8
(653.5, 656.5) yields 14.7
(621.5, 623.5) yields 14.5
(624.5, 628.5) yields 15.4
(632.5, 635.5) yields 14.6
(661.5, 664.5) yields 14.6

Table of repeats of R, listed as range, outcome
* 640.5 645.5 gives 15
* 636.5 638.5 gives 14.8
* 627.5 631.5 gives 16.8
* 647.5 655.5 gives 16.1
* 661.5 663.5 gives 14.7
